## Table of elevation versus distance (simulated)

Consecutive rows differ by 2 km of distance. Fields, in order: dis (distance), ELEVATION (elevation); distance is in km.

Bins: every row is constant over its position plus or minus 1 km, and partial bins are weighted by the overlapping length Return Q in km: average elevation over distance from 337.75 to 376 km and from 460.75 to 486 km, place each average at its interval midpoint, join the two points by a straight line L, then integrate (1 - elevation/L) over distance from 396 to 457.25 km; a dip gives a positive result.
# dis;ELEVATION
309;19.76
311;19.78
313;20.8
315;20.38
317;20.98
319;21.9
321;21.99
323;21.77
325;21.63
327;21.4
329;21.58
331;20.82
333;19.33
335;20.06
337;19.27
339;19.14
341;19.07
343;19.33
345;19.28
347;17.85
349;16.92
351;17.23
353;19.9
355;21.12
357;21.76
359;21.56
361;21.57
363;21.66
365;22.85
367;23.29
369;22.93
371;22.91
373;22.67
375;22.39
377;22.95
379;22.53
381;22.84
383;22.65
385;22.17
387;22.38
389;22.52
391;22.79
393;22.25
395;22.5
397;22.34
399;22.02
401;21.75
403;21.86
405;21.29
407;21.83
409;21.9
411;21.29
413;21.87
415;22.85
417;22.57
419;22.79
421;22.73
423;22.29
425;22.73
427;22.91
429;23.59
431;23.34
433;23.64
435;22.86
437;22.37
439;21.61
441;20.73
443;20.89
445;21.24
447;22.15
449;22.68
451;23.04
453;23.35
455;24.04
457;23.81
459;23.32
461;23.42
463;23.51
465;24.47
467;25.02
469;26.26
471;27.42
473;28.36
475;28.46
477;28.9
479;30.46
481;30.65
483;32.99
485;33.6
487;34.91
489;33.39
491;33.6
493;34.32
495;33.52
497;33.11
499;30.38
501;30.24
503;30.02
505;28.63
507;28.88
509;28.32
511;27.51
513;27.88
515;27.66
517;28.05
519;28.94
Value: 6.6 km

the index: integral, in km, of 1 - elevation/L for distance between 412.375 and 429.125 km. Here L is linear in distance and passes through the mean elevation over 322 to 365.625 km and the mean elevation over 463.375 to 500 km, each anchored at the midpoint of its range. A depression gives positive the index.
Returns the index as 2.1 km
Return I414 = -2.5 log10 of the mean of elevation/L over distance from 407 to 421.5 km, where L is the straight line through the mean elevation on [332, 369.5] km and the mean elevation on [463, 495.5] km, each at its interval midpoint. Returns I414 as 0.13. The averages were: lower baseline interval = 20.2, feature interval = 22.2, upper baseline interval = 30.1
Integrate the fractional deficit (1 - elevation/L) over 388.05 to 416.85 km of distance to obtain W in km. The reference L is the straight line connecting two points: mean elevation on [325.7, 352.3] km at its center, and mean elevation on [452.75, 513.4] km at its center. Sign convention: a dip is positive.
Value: 1.8 km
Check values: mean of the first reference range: 19.4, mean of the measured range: 22.1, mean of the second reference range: 28.9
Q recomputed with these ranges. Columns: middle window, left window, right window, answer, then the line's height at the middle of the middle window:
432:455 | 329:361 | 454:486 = 2.9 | 25.6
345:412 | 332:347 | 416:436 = -2.4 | 20.9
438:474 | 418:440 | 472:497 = 4.8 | 27.3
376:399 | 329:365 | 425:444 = -1.6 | 21.1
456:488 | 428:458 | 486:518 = -1.4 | 26.6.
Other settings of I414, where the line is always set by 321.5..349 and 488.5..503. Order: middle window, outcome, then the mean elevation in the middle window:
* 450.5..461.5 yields 0.240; 23.5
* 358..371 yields -0.005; 22.4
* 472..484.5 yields 0.035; 30.1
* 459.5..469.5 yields 0.226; 24.4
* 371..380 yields 0.020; 22.7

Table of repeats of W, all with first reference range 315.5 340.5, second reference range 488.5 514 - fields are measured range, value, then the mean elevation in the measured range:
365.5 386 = 0.67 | 22.7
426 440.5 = 2.15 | 22.8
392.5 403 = 1.12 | 22.1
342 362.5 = 2.30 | 19.7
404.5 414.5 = 1.47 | 21.7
